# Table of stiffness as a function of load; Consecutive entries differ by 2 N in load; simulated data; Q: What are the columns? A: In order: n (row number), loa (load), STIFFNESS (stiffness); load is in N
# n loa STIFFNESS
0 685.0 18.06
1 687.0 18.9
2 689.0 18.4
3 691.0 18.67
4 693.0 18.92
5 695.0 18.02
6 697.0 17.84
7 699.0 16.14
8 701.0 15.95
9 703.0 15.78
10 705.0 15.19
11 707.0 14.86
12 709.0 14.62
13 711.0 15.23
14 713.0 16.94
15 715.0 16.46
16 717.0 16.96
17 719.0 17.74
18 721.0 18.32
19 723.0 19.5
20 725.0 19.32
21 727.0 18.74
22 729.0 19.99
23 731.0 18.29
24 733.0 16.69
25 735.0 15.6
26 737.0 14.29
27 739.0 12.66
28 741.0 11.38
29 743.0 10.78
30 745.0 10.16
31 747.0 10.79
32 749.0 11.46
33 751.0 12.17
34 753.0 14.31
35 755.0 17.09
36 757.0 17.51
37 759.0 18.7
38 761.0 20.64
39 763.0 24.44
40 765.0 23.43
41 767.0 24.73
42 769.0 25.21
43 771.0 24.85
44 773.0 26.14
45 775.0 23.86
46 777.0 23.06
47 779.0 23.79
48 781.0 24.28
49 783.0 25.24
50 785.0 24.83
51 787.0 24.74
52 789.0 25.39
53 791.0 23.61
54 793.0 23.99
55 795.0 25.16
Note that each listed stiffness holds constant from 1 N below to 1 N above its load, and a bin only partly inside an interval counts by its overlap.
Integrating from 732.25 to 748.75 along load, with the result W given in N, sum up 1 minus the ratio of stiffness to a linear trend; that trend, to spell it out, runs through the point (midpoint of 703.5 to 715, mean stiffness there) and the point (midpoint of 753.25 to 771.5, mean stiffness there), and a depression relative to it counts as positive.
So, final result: 5.43 N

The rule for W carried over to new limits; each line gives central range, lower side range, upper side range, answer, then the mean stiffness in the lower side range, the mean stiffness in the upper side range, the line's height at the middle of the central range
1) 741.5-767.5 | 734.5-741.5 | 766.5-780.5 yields 3.6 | 13.5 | 24.5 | 18.6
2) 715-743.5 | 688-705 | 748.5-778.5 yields 3.6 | 17.3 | 20.7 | 19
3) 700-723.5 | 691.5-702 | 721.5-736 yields 1.9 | 17.4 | 18.3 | 17.8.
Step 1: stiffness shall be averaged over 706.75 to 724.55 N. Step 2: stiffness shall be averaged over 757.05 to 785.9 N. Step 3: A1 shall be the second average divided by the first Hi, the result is 1.4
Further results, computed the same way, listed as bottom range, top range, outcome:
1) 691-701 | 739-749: 0.63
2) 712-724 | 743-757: 0.73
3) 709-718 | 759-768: 1.41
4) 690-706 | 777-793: 1.43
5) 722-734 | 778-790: 1.32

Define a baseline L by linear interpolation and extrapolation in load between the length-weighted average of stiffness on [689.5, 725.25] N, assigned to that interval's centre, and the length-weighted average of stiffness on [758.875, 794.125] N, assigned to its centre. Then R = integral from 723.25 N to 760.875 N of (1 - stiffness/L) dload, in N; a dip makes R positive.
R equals 9.6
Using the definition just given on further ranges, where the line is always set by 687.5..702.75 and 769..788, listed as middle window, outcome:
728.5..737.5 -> 1.7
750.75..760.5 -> 2.7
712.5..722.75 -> 1.1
